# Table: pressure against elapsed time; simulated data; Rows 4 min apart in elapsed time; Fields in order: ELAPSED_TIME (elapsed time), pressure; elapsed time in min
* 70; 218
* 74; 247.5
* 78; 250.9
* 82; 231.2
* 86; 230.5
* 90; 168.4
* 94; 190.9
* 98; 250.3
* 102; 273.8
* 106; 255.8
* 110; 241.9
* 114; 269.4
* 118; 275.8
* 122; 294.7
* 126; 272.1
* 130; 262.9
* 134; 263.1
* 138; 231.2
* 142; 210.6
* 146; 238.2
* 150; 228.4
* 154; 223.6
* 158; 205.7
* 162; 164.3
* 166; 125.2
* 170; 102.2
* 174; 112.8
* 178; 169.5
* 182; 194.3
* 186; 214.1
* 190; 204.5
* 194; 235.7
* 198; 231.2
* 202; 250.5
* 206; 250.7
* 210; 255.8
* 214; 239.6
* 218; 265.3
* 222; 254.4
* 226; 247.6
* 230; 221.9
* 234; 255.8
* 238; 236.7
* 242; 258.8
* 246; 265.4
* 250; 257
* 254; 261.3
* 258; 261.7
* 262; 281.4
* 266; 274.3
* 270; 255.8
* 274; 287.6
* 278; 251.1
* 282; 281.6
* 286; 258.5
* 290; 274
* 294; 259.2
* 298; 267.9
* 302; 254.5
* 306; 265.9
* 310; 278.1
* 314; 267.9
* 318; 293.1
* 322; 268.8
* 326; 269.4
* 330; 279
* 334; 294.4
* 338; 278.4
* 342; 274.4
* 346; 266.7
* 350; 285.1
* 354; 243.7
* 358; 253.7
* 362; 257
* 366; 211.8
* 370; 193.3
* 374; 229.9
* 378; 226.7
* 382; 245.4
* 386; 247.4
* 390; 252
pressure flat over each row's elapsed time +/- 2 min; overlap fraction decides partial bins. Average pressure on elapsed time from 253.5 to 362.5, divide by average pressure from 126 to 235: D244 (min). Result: 1.24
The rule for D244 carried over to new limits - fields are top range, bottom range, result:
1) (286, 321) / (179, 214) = 1.18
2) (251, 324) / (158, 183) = 1.82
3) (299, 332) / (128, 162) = 1.19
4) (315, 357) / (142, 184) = 1.54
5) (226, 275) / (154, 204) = 1.39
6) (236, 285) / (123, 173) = 1.26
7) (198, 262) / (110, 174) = 1.14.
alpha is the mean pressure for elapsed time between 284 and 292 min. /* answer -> 266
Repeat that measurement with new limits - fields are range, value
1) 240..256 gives 261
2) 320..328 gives 269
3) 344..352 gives 276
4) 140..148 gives 224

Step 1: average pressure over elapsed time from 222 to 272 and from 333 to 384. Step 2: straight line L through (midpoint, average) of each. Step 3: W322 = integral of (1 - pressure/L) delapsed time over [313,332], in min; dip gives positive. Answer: -1.8 min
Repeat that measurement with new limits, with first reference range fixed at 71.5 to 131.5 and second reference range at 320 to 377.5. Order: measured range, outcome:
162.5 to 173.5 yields 5.7 min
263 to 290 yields -1.6 min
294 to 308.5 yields -0.4 min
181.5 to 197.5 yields 2.2 min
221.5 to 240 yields 0.7 min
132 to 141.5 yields 0.3 min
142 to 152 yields 0.8 min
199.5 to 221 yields 0.0 min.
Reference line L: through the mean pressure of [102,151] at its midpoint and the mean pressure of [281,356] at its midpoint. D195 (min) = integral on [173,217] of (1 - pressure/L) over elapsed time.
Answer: 7.3 min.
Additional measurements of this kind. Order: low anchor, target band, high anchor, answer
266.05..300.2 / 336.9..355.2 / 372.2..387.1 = -1.69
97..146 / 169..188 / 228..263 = 7.03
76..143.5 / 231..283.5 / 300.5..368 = -0.57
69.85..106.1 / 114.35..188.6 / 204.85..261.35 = 8.75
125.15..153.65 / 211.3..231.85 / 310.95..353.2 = 0.82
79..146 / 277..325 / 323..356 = 0.02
